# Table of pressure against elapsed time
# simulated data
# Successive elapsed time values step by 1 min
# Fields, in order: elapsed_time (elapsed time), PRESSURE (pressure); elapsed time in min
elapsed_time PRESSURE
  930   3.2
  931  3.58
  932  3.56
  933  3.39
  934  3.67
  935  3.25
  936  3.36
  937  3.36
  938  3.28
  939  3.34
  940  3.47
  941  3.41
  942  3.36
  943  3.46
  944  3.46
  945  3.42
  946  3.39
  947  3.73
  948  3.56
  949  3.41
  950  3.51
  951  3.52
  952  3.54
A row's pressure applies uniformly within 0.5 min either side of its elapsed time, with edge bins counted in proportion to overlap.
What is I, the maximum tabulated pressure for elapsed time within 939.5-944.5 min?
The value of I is 3.47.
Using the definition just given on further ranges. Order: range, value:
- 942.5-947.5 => 3.73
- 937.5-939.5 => 3.34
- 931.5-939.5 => 3.67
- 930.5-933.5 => 3.58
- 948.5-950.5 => 3.51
